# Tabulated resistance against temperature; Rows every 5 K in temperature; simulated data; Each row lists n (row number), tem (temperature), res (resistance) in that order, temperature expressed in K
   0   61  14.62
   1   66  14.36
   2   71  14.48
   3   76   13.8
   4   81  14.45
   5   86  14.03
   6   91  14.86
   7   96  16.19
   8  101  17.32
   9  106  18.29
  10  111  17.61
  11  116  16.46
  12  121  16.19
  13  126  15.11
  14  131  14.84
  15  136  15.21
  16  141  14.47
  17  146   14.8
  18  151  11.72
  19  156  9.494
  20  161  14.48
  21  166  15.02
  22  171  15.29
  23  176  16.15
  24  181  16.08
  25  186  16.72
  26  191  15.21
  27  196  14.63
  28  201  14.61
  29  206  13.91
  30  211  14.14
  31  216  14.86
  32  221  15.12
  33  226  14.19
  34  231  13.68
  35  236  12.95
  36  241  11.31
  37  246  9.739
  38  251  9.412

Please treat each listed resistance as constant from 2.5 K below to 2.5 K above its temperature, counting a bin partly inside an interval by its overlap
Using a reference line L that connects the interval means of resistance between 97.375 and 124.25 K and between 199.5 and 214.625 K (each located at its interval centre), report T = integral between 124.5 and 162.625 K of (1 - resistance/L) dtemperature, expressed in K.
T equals 5.7 K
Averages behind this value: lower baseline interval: 17.1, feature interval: 13.7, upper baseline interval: 14.2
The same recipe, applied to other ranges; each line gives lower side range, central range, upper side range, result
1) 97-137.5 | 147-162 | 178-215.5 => 3.6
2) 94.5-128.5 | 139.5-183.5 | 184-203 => 4.6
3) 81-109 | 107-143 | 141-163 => -3.7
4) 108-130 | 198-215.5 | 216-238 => 0.3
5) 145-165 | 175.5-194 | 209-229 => -3.4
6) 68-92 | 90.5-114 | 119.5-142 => -3.7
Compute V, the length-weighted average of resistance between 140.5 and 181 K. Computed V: 14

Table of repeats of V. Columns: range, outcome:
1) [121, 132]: 15.3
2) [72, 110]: 15.6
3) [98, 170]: 15.1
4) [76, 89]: 14.2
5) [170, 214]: 15.2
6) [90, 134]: 16.4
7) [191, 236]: 14.4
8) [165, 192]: 15.8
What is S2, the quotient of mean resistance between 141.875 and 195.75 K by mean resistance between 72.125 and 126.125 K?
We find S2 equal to 0.9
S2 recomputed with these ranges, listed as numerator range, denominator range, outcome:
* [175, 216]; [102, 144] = 0.94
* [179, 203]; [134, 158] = 1.17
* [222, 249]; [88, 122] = 0.75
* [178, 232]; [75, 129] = 0.94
